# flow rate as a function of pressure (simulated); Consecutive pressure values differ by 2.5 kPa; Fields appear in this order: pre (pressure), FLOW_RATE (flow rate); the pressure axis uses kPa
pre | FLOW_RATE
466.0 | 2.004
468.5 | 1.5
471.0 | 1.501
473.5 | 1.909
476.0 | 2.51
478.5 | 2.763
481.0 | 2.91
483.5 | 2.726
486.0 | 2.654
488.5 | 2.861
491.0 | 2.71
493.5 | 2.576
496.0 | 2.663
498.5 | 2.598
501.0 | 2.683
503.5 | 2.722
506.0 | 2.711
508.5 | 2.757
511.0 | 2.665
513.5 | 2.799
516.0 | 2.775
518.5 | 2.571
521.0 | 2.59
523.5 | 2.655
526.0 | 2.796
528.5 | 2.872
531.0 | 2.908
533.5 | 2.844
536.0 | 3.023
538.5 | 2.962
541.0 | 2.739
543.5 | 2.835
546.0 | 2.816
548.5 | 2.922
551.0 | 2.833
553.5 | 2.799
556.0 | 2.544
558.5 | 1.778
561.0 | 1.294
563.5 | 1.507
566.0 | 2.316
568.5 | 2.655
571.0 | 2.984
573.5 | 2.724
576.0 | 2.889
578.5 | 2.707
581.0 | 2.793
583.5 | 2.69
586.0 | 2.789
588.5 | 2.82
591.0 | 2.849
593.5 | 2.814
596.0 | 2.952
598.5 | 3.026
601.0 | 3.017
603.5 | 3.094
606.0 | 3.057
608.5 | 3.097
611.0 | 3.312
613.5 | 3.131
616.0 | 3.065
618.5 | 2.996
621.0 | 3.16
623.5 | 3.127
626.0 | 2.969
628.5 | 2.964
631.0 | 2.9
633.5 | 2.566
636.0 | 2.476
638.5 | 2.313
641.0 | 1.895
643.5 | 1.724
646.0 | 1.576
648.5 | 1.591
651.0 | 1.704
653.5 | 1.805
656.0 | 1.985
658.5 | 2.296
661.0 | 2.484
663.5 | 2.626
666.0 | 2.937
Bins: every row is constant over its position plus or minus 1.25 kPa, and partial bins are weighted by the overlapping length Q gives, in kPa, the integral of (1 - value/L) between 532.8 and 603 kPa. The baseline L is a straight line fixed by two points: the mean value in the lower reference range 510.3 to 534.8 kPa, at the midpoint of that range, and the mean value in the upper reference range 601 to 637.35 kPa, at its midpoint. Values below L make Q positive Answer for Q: 4.5 kPa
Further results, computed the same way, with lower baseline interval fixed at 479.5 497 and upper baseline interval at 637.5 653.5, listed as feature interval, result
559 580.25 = -1.3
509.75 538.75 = -3.1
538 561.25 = -2.2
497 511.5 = -0.3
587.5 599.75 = -4.6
